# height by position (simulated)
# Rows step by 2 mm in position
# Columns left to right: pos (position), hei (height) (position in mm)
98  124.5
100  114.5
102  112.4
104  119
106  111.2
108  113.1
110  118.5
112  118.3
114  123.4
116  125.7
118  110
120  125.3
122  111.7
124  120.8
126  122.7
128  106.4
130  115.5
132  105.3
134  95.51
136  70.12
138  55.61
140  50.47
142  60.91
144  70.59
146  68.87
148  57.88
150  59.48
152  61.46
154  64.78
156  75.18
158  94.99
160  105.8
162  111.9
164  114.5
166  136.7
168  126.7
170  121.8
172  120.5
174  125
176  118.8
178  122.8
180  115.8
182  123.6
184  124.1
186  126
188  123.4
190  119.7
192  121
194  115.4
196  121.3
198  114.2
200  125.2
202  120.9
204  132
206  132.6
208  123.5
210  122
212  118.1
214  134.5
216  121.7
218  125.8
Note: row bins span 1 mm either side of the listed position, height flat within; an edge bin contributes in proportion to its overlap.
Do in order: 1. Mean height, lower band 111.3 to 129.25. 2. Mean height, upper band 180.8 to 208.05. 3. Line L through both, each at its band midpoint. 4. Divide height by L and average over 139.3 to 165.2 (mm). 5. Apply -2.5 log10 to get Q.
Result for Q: 0.48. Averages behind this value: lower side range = 118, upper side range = 123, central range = 77.4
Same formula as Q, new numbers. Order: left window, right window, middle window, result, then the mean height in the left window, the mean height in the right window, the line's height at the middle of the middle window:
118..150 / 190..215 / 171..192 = -0.09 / 88.9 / 123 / 113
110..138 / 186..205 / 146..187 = 0.13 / 110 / 122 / 117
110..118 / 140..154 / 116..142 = -0.04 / 120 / 62.4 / 94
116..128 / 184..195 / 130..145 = 0.49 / 118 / 121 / 119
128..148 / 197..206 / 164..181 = -0.20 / 77.5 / 124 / 103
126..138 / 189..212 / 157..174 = -0.07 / 97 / 122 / 109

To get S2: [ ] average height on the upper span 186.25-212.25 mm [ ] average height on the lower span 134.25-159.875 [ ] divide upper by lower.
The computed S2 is 1.80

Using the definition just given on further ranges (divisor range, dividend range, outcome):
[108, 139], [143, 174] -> 0.86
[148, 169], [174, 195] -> 1.30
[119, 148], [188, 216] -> 1.36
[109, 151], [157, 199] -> 1.26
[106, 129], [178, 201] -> 1.03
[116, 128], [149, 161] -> 0.65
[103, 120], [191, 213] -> 1.04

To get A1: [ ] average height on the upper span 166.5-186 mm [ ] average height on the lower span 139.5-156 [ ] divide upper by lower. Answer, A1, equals 1.95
